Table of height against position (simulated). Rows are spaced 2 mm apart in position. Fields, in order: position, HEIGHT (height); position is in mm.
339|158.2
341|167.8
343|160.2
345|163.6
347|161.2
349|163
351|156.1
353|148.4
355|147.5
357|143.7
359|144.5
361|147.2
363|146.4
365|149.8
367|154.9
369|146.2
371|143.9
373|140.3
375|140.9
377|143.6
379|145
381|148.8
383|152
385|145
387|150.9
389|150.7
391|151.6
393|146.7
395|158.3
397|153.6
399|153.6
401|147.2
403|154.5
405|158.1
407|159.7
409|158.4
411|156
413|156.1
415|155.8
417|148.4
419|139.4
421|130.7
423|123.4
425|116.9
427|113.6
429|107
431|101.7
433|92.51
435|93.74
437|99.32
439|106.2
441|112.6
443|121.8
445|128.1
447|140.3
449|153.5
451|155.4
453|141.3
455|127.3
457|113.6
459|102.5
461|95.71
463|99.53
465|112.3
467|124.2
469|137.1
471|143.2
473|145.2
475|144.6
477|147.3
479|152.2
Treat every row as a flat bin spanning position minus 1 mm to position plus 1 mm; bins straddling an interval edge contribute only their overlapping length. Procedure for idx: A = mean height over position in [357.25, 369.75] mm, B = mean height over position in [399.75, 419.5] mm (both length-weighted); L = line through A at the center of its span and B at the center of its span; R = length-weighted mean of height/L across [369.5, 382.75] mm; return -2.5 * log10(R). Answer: 0.039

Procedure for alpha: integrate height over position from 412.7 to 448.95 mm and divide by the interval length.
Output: 122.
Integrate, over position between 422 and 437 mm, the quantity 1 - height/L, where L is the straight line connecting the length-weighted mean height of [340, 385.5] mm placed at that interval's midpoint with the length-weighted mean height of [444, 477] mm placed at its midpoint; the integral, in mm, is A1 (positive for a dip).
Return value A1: 3.3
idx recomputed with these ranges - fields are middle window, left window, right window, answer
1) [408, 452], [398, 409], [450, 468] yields 0.08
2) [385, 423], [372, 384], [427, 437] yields -0.22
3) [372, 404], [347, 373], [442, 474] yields -0.04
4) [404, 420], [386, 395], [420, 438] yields -0.21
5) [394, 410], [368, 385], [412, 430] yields -0.13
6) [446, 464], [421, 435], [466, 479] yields 0.02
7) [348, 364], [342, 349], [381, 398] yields 0.07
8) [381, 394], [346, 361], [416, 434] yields -0.10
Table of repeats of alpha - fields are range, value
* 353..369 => 148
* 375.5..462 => 135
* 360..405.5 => 149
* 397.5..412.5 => 155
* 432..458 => 122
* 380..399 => 151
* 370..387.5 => 145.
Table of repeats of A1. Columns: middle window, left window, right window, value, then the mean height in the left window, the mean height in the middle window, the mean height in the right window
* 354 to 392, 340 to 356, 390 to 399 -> 2.0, 158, 147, 153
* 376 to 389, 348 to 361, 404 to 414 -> 0.5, 150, 148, 158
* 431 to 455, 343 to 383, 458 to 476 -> 1.3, 150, 122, 123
